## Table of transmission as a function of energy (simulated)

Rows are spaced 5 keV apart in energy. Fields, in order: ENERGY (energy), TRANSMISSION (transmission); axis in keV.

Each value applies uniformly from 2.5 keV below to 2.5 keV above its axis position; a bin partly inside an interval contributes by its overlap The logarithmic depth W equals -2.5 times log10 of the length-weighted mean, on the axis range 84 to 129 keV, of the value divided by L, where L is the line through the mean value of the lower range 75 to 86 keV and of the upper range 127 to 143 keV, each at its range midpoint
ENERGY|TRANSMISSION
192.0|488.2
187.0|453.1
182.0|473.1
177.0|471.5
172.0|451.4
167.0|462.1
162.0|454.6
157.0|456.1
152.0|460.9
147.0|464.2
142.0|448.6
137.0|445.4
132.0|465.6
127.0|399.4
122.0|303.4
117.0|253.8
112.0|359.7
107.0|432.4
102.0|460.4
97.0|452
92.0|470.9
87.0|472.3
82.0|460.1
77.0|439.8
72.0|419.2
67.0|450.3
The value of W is 0.12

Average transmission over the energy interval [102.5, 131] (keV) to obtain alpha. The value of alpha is 364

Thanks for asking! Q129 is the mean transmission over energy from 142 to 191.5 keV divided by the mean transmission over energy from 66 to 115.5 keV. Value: 1.1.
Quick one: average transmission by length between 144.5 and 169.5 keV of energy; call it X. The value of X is 460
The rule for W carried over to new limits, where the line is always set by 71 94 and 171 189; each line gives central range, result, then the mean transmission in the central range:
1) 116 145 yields 0.16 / 394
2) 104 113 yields 0.13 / 406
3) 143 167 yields 0.01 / 459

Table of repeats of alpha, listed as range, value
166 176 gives 458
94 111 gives 441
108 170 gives 415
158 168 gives 457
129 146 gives 453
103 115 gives 398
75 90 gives 458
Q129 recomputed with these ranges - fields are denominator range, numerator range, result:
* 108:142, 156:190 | 1.21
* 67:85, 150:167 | 1.04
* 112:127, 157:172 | 1.46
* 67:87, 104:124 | 0.77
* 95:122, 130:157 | 1.19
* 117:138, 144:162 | 1.20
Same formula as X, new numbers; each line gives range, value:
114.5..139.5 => 374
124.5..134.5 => 432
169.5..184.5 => 465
